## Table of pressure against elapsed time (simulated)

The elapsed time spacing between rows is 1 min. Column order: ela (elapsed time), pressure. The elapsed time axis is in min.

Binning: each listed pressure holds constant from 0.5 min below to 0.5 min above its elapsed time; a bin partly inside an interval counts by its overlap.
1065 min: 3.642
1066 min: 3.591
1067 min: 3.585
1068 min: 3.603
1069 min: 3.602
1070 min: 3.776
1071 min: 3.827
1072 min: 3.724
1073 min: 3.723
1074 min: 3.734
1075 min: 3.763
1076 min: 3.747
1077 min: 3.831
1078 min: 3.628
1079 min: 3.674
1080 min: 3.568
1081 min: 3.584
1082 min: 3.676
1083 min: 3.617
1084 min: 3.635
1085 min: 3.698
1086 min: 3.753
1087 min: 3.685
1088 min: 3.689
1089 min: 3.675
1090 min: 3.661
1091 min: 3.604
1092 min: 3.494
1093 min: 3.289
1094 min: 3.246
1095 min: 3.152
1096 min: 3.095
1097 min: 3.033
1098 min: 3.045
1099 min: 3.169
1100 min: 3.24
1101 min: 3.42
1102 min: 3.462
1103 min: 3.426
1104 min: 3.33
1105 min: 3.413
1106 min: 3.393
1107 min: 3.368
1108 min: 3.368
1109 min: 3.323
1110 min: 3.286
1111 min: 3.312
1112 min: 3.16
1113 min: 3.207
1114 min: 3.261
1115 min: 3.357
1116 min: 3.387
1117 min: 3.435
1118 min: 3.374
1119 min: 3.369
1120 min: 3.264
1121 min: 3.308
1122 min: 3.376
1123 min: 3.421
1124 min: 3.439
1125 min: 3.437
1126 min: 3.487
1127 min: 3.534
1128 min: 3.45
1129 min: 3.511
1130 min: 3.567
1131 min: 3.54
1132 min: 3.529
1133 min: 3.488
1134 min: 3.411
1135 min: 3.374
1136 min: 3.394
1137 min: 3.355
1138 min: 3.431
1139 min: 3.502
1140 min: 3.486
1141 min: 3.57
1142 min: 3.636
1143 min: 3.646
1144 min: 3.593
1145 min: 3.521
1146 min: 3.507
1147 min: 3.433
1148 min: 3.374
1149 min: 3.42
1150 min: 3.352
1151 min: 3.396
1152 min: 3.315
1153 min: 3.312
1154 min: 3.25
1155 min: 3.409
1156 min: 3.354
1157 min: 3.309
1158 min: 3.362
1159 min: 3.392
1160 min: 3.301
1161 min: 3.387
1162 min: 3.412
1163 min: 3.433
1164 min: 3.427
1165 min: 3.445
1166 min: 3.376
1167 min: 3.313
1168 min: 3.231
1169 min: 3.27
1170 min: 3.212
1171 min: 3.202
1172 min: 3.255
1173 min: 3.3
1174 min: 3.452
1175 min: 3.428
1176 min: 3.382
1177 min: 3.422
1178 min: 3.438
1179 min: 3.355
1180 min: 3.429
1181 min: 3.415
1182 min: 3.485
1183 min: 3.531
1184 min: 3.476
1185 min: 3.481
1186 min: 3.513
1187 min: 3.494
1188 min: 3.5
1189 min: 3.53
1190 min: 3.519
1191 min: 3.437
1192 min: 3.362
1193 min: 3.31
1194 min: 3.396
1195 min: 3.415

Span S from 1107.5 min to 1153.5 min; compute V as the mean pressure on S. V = 3.42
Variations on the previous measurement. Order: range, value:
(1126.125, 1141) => 3.47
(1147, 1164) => 3.37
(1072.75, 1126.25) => 3.44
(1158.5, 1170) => 3.36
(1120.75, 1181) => 3.41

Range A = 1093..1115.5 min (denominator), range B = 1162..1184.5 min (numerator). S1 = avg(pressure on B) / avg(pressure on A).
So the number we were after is 1.0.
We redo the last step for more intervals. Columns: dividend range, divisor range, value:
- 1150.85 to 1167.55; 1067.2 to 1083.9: 0.91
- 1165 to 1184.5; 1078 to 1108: 0.98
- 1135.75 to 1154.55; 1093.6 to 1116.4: 1.05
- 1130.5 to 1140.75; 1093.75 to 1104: 1.07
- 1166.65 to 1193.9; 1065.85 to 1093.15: 0.93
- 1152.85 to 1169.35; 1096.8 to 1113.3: 1.02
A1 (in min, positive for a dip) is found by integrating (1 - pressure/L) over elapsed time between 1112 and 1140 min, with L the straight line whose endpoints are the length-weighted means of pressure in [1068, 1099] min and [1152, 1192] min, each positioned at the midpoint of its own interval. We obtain 0.6 min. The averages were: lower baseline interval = 3.57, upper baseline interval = 3.39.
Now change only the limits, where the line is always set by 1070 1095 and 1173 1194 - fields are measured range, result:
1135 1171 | 1.1 min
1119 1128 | 0.4 min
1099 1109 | 0.6 min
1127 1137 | 0.2 min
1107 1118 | 0.8 min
